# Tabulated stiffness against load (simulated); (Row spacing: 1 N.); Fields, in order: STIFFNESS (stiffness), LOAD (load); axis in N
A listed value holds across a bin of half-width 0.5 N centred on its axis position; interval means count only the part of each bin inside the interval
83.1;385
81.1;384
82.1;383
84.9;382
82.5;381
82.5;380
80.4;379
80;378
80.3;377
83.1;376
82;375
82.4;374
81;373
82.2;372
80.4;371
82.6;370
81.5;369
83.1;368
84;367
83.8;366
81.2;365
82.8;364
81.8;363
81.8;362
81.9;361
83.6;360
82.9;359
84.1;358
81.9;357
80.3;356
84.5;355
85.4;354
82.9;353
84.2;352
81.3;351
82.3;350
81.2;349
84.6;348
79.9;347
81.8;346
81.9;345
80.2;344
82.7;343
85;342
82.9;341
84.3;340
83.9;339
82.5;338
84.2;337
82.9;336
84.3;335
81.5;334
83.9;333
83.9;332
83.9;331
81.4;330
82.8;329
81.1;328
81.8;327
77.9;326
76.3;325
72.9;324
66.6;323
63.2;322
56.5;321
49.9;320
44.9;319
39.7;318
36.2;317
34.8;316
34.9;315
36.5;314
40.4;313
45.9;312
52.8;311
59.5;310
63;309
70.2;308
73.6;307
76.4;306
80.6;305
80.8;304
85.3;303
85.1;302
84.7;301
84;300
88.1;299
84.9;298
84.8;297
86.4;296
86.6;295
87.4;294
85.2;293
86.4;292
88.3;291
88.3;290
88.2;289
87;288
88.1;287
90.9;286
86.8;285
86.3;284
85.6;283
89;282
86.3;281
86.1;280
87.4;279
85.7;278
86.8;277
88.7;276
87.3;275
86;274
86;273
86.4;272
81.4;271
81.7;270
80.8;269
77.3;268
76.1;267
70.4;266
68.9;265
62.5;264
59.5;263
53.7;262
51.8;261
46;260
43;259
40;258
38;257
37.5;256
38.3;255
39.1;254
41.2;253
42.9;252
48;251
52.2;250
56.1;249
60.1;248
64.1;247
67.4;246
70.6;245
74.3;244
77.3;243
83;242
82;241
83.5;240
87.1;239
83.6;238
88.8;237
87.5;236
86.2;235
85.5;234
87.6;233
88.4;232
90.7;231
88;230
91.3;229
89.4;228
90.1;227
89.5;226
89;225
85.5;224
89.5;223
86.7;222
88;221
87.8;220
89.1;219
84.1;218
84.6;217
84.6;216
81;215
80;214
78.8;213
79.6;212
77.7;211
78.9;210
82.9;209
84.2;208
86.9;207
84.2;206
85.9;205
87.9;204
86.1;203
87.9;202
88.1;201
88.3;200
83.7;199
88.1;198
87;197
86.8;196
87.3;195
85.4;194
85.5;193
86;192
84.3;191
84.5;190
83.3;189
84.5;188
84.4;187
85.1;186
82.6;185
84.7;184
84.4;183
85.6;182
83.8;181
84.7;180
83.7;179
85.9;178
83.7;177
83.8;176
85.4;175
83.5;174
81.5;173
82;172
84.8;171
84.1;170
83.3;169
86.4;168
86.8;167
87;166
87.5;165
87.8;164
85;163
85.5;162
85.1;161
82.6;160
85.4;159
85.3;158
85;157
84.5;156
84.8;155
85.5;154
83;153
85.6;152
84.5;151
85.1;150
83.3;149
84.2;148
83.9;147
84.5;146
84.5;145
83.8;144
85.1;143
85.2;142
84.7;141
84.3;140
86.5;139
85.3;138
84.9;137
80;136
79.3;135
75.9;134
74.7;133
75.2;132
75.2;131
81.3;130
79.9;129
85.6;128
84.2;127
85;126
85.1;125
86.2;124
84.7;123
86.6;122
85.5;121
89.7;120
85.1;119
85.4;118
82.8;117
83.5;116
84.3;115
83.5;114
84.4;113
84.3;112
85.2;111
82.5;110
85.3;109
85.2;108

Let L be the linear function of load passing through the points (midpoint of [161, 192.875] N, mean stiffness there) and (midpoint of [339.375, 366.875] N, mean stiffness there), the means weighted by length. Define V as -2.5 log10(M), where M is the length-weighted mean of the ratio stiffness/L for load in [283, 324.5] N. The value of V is 0.17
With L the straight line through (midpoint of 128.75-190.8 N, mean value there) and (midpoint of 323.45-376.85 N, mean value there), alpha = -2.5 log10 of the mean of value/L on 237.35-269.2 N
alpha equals 0.33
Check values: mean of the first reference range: 83.8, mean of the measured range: 61.1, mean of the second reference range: 82.2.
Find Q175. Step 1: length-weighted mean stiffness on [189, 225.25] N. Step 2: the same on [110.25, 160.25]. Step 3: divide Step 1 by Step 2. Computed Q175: 1.0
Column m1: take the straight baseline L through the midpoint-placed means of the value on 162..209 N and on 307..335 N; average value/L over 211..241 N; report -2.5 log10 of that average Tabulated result -0.10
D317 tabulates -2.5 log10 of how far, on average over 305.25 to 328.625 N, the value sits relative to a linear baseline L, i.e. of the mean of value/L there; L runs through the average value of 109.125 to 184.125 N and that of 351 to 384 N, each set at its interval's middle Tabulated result 0.378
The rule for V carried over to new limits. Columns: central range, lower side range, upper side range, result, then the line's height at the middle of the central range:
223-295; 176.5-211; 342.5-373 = 0.11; 84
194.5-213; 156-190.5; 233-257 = -0.11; 77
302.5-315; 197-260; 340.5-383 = 0.27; 80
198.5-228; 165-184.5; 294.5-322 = -0.09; 78.8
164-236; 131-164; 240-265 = -0.23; 69.8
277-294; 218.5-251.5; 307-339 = -0.21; 72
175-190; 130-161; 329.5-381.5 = -0.02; 83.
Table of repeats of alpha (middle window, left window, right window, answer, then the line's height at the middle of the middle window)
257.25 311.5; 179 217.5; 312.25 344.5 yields -0.05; 74.4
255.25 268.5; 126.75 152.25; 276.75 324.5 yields 0.33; 75.5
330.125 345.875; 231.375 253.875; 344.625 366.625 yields -0.03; 80.9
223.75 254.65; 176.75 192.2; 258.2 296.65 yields 0.08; 81.5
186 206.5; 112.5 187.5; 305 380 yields -0.05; 81.9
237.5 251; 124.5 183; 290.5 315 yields 0.09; 77.9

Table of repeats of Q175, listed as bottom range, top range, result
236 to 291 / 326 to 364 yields 1.15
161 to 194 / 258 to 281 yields 0.87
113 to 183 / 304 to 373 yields 0.89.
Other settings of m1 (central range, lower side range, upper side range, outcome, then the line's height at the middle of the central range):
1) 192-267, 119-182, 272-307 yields 0.13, 85.1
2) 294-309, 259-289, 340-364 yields -0.02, 80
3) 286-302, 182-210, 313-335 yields -0.24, 69.2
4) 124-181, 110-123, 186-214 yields 0.01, 84.8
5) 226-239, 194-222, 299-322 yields -0.12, 79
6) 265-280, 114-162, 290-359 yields -0.07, 77.5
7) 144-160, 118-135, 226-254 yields -0.05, 80.9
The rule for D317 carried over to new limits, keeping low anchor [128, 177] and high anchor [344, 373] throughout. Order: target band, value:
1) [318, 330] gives 0.21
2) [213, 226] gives -0.03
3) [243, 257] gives 0.48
